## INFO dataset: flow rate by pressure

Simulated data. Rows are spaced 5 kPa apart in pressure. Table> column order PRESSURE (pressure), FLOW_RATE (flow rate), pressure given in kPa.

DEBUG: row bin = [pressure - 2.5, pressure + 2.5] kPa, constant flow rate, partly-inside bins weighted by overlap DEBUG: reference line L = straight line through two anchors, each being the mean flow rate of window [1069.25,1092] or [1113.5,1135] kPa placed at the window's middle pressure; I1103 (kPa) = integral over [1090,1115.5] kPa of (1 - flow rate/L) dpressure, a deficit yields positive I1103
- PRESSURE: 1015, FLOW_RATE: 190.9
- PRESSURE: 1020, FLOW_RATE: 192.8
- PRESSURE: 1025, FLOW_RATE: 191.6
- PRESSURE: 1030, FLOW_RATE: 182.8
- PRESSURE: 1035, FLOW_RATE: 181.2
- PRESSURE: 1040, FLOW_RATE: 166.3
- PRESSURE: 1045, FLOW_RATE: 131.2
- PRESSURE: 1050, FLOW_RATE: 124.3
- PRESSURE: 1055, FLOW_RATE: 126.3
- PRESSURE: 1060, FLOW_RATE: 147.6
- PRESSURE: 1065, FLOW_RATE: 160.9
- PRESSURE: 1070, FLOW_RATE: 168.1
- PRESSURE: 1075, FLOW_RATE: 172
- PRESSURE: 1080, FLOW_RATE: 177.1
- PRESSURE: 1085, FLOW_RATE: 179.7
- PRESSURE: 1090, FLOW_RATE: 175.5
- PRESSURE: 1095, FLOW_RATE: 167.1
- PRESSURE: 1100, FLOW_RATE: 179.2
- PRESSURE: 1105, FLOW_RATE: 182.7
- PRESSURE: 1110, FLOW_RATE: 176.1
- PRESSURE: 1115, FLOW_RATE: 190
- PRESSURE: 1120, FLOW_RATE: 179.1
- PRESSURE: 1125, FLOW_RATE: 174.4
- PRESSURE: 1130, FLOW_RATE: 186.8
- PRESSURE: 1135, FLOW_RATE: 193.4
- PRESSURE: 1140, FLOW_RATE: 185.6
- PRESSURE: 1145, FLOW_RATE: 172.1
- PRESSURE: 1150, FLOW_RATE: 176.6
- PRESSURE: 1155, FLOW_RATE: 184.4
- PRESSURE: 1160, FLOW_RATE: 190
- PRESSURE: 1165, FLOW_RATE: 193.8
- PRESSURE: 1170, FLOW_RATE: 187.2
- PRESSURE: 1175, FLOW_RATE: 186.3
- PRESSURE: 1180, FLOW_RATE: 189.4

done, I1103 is 0.2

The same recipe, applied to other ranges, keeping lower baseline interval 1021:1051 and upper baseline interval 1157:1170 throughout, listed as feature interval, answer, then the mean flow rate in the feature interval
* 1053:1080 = 2.31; 158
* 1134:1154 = 0.61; 181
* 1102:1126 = 0.06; 181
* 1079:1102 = 0.15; 176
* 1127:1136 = -0.20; 189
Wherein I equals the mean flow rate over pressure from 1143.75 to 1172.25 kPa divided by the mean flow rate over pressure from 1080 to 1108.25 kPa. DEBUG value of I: 1.0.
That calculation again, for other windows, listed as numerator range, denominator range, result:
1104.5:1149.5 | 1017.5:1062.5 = 1.13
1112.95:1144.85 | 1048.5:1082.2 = 1.19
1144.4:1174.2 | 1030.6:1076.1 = 1.20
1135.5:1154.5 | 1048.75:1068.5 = 1.27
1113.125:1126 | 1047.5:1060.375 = 1.39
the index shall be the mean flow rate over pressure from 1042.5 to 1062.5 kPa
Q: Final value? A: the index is 132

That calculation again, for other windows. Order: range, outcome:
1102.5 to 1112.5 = 179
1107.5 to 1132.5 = 181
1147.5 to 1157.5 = 180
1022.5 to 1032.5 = 187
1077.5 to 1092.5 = 177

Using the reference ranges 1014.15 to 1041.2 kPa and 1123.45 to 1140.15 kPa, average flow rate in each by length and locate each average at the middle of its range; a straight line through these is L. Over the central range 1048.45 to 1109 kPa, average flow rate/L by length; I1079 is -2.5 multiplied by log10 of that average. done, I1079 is 0.13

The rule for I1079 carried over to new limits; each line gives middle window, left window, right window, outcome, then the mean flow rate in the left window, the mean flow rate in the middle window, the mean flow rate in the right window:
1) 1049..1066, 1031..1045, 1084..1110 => 0.219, 167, 139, 177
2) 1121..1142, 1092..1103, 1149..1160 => -0.031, 174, 185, 183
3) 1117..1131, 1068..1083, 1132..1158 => 0.000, 173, 180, 183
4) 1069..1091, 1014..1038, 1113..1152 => 0.059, 187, 175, 182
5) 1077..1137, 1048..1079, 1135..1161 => -0.079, 152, 180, 182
